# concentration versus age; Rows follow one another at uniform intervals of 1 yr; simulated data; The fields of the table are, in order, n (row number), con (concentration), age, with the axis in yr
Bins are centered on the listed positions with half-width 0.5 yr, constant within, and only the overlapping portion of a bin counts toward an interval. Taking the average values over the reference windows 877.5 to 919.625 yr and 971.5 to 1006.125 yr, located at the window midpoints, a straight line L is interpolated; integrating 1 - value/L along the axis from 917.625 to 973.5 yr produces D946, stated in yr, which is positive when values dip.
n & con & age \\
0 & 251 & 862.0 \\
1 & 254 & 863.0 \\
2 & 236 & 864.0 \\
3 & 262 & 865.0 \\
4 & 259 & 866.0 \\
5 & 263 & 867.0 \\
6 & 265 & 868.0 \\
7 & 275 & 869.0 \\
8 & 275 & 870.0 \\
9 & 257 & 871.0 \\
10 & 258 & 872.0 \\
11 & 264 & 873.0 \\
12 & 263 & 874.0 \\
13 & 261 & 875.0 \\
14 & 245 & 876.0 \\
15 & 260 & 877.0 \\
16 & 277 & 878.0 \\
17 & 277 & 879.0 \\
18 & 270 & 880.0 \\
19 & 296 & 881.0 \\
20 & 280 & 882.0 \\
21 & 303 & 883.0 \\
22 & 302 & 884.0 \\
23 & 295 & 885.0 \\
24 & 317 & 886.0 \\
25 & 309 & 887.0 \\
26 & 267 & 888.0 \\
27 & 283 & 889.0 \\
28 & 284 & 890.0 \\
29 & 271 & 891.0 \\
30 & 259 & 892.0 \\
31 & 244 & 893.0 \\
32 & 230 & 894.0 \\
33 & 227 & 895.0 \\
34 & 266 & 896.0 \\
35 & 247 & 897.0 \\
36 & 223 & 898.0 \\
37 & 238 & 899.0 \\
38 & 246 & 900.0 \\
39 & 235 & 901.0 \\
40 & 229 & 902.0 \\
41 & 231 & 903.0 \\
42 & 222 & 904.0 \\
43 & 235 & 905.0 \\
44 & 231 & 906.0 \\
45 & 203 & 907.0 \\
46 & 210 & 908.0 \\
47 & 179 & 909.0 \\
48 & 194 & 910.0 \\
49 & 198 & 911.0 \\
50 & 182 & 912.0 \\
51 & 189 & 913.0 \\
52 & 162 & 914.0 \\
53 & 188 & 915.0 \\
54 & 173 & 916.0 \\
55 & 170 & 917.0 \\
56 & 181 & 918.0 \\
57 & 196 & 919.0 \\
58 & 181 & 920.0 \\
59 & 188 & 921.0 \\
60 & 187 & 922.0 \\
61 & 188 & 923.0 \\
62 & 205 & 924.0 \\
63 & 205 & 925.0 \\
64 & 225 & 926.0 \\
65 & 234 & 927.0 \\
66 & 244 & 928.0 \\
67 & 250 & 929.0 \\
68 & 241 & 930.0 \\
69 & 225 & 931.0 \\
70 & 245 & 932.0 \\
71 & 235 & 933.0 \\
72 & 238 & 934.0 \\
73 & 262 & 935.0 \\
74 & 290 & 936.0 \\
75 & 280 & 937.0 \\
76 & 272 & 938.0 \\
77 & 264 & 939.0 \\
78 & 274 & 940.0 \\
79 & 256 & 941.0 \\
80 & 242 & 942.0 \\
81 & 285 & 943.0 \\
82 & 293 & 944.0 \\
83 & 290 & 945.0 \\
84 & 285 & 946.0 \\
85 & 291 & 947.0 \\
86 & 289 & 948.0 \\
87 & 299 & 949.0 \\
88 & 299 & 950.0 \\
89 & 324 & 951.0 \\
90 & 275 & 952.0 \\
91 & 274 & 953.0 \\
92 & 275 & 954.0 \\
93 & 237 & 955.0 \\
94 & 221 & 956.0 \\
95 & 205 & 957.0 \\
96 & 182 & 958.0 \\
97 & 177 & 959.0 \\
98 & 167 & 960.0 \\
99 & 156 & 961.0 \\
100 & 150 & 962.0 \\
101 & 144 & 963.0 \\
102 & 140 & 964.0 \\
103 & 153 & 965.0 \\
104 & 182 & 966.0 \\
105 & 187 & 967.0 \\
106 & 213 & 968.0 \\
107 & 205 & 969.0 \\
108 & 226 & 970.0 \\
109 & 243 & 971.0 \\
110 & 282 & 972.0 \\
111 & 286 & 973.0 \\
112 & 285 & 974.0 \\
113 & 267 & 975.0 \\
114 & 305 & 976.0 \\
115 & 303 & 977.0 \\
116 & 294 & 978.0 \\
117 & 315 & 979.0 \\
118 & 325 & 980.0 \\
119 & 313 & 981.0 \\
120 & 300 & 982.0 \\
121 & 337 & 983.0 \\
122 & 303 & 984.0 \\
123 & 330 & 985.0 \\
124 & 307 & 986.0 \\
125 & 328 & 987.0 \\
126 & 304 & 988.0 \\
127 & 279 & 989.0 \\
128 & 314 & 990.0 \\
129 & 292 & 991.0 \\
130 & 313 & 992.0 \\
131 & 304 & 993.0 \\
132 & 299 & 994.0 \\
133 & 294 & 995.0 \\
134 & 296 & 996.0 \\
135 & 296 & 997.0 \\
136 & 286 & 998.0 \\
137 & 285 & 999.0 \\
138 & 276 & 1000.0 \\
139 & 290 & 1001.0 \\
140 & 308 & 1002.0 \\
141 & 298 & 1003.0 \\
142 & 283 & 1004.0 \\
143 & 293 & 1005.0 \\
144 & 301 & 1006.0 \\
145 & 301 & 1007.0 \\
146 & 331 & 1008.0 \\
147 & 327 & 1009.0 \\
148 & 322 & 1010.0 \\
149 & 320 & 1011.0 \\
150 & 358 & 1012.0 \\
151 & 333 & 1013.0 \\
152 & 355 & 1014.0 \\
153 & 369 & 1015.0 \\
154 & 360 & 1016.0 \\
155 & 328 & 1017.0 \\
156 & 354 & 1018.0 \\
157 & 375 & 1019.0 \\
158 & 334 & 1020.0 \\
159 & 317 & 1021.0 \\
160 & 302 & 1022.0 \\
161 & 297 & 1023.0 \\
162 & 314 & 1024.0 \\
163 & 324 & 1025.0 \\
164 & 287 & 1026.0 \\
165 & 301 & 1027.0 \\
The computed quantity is 7.6 yr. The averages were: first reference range 238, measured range 233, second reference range 300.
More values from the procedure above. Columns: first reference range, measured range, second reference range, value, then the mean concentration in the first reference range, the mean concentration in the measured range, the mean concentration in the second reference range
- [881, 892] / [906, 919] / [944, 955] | 4.5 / 290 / 188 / 288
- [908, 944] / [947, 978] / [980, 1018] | 3.8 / 222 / 234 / 312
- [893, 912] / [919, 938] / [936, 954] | 2.3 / 224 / 229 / 282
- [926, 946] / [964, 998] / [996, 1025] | 1.9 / 259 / 279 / 318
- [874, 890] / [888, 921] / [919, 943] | 5.4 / 282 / 219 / 236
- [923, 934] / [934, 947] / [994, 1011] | -1.8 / 229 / 274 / 300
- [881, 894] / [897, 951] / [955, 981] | 4.8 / 283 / 233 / 226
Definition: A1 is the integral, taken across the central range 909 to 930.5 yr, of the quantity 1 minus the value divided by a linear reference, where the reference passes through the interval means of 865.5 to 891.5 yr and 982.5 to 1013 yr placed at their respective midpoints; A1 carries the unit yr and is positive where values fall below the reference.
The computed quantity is 6.6 yr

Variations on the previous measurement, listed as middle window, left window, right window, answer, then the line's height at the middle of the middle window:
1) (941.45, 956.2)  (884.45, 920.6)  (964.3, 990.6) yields -1.3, 257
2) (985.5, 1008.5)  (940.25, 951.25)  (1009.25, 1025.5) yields 1.6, 321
